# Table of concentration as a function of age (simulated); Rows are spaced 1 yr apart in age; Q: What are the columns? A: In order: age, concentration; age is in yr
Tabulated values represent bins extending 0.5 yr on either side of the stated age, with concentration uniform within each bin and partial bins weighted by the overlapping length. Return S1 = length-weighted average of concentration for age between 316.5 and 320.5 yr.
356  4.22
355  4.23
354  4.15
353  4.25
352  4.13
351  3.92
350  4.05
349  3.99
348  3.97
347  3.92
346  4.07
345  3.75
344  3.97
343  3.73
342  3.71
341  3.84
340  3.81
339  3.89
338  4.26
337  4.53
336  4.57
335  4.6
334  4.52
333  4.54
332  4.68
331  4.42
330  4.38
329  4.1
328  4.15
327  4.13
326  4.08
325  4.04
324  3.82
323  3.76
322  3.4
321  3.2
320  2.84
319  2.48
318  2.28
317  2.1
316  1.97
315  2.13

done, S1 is 2.42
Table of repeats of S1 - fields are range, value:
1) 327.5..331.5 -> 4.26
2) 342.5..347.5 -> 3.89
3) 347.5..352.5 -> 4.01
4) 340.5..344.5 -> 3.81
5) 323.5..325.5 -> 3.93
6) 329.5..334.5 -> 4.51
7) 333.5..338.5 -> 4.5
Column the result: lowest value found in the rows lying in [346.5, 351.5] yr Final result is 3.92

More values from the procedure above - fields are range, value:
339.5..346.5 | 3.71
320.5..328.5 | 3.2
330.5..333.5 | 4.42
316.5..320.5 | 2.1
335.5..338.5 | 4.26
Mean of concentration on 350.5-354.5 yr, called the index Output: 4.11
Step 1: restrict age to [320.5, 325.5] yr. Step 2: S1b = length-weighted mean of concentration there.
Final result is 3.64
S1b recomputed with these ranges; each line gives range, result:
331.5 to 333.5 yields 4.61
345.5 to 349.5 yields 3.99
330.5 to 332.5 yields 4.55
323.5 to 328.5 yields 4.04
